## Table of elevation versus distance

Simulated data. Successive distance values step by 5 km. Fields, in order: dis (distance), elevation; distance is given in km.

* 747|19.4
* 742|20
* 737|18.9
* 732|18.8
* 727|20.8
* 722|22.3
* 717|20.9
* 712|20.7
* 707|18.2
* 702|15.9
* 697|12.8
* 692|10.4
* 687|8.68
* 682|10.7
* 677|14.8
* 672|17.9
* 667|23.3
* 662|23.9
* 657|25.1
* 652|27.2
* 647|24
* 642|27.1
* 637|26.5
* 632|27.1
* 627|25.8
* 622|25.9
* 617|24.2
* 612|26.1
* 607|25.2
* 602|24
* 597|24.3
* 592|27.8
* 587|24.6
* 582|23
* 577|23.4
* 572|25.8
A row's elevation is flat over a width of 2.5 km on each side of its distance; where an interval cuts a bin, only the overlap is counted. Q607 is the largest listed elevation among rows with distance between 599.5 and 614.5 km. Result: 26.1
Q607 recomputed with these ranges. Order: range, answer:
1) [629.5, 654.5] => 27.2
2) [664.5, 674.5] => 23.3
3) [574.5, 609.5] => 27.8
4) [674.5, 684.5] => 14.8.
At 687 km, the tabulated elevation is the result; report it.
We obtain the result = 8.68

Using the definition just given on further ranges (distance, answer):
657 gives 25.1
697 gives 12.8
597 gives 24.3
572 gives 25.8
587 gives 24.6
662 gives 23.9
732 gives 18.8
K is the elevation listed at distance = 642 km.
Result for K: 27.1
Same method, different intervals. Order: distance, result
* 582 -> 23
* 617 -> 24.2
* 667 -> 23.3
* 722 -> 22.3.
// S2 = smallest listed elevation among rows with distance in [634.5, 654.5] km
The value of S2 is 24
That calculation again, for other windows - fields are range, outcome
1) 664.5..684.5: 10.7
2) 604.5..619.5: 24.2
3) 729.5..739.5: 18.8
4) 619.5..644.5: 25.8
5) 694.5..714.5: 12.8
